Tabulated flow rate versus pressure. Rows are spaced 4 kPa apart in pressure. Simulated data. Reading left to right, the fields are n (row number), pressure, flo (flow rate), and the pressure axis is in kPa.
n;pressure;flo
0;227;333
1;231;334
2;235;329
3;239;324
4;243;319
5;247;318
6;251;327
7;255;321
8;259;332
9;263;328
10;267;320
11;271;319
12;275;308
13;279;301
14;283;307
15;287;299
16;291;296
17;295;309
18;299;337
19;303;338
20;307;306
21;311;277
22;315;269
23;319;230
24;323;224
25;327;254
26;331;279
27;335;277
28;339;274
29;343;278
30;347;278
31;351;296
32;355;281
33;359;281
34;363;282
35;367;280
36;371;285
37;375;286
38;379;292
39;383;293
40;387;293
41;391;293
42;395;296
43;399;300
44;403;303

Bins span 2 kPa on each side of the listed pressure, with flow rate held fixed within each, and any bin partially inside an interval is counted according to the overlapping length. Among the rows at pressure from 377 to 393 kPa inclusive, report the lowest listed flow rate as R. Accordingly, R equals 292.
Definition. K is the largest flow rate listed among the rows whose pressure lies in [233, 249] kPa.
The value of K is 329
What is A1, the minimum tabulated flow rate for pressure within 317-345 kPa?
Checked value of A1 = 224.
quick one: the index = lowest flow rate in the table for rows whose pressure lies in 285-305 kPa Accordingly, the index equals 296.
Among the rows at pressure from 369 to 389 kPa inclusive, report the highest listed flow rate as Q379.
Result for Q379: 293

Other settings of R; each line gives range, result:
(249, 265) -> 321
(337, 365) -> 274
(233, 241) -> 324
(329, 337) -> 277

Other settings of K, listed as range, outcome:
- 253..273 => 332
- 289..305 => 338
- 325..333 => 279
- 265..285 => 320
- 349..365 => 296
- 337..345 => 278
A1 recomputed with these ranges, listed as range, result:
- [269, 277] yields 308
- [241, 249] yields 318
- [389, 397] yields 293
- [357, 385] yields 280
